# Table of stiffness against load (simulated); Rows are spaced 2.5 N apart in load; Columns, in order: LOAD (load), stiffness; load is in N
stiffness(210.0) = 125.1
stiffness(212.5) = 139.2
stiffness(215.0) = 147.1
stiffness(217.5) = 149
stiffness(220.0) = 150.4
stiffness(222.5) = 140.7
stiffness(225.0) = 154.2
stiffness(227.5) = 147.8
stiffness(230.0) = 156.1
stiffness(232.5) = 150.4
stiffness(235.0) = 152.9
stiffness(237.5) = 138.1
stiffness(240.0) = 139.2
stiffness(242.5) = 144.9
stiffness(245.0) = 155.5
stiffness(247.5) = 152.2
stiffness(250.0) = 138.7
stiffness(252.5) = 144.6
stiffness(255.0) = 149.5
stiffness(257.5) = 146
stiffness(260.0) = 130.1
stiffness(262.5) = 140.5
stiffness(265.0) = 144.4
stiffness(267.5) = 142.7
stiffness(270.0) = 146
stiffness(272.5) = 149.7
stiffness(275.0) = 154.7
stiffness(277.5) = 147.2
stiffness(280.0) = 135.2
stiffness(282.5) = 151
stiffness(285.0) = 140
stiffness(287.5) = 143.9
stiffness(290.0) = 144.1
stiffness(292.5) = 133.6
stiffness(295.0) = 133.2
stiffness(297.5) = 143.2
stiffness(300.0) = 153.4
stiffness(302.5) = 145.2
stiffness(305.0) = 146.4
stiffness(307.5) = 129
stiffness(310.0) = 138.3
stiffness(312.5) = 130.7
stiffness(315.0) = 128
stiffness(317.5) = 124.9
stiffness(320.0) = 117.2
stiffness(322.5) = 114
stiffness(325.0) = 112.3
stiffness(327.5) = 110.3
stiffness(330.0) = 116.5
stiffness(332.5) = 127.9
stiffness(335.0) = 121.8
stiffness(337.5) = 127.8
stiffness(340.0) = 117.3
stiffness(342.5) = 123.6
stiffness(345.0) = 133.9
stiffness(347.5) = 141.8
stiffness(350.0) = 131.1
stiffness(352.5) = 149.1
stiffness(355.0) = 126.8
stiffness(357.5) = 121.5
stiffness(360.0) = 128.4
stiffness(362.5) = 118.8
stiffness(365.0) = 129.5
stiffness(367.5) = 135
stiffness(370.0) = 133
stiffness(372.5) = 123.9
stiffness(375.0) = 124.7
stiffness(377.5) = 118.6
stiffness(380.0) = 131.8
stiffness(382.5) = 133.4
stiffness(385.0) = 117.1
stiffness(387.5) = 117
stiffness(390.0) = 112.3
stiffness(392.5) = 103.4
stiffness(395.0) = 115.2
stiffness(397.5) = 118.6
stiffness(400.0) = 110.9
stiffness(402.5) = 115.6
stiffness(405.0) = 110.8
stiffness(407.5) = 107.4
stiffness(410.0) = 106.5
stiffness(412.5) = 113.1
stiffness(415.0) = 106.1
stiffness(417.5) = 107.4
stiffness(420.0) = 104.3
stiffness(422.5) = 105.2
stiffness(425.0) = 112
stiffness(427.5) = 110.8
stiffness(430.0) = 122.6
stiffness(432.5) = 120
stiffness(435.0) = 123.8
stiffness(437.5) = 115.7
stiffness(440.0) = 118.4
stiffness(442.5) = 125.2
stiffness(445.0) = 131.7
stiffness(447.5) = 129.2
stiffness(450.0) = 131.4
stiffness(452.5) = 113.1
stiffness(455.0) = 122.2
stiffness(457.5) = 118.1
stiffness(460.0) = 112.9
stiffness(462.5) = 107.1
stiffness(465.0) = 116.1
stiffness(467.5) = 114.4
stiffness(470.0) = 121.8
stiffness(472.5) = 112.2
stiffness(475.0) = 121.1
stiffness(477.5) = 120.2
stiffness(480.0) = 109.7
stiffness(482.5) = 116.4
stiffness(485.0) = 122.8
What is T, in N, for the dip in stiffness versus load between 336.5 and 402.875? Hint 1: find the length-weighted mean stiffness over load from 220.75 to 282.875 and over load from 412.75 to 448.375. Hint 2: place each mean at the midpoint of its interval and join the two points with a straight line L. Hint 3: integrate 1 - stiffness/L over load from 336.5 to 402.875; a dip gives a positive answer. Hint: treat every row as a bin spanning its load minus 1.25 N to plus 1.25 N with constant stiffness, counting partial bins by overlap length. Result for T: 1.0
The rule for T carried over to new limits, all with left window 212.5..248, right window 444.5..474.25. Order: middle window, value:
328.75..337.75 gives 0.8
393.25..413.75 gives 2.3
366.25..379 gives 0.3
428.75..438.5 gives 0.1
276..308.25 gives -0.5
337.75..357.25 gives 0.3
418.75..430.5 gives 1.2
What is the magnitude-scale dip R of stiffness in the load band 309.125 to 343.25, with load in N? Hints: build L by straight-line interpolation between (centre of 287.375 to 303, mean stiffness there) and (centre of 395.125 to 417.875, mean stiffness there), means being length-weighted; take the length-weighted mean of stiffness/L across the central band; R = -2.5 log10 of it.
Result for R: 0.10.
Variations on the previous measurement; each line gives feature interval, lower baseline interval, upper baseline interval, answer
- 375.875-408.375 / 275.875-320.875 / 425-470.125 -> 0.09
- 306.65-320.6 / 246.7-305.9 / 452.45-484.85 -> 0.08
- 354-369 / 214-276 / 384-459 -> -0.01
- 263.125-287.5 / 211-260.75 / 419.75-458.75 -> -0.03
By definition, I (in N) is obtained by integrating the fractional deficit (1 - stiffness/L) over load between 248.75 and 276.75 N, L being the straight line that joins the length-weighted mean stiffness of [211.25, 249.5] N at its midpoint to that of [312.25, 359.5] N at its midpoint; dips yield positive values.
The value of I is -0.7 N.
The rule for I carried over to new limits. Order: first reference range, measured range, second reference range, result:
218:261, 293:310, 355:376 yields -0.5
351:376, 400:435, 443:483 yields 3.4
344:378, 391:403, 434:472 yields 1.3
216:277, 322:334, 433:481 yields 1.7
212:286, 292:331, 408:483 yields 2.0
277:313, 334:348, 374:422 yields 0.2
